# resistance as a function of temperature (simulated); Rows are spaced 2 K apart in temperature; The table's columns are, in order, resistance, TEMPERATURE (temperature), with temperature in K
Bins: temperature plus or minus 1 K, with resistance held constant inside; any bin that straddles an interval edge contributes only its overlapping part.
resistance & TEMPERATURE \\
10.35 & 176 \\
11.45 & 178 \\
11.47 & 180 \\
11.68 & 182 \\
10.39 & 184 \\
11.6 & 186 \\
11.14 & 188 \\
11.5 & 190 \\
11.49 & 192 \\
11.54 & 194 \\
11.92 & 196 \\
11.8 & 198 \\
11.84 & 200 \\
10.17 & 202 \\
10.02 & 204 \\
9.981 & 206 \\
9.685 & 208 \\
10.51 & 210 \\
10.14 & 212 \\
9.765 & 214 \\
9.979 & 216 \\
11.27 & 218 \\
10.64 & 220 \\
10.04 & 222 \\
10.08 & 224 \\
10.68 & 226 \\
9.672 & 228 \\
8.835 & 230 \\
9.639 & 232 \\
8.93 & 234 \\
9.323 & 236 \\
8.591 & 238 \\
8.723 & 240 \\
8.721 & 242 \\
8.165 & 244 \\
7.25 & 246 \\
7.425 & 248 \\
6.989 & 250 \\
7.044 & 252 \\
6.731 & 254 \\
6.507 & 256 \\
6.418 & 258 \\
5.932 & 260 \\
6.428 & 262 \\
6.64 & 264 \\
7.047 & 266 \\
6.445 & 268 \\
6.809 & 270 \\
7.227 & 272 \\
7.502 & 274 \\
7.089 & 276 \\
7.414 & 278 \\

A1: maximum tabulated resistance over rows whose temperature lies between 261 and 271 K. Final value 7.047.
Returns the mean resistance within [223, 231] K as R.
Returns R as 9.82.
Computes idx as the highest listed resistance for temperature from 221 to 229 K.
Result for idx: 10.68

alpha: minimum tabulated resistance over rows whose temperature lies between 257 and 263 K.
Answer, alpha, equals 5.932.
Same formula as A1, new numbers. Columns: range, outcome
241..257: 8.721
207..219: 11.27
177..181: 11.47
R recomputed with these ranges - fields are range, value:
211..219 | 10.3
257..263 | 6.26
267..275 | 7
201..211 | 10.1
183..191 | 11.2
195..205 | 11.2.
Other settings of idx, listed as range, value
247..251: 7.425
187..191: 11.5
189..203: 11.92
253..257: 6.731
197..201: 11.84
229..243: 9.639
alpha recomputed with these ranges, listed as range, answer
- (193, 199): 11.54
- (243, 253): 6.989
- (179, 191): 10.39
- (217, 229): 9.672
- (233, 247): 7.25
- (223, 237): 8.835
